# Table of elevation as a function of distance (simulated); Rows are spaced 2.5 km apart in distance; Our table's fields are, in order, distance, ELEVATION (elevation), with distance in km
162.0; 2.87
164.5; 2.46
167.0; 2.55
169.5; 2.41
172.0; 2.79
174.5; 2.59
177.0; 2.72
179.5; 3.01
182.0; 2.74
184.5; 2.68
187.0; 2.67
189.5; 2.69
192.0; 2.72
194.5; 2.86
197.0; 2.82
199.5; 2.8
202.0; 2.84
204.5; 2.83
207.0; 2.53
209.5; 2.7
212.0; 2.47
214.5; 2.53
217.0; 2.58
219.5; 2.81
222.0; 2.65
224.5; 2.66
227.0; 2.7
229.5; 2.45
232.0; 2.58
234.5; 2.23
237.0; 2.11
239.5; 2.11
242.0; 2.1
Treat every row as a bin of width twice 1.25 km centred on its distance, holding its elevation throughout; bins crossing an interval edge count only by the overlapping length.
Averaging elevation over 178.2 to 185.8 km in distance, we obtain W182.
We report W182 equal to 2.81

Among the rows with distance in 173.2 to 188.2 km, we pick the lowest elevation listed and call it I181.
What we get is 2.59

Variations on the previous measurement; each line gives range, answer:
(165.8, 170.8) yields 2.41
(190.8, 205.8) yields 2.72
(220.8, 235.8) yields 2.23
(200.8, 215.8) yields 2.47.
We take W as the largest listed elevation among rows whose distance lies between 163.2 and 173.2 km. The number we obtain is 2.79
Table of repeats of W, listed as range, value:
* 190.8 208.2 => 2.86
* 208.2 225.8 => 2.81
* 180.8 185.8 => 2.74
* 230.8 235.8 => 2.58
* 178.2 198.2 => 3.01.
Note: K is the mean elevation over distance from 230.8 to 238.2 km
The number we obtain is 2.31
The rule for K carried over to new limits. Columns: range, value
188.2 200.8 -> 2.78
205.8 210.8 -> 2.61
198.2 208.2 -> 2.75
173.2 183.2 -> 2.77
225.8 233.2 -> 2.58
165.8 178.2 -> 2.61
